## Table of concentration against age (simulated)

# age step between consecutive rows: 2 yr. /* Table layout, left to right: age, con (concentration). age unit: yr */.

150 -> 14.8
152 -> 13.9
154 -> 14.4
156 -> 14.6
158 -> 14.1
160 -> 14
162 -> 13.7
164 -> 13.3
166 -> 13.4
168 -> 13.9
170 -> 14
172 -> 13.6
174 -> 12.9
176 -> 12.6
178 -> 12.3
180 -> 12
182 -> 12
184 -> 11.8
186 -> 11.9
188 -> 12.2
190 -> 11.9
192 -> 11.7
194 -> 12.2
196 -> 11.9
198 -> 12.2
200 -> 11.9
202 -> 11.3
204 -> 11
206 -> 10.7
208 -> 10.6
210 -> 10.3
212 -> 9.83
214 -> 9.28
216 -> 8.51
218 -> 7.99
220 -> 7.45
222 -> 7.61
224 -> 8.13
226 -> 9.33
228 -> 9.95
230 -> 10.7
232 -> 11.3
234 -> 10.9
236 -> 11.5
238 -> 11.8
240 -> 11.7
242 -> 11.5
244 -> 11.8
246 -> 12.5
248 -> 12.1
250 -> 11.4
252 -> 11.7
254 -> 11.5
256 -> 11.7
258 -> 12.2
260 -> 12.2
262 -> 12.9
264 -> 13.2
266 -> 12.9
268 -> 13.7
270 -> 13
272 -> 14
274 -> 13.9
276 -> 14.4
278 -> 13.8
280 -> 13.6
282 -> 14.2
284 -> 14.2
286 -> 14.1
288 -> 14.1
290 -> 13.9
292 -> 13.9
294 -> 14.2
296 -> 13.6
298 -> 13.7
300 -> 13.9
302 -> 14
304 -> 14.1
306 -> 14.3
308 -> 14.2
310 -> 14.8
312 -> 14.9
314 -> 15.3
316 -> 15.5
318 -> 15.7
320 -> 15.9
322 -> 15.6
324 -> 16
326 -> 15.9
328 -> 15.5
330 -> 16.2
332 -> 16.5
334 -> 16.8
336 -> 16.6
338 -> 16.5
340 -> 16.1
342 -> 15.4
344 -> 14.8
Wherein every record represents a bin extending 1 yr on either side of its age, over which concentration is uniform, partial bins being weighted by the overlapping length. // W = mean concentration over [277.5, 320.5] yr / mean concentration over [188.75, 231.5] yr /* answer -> 1.4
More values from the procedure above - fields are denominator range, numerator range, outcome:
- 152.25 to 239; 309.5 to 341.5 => 1.37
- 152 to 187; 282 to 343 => 1.14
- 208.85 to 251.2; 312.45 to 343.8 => 1.55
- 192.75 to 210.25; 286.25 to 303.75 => 1.22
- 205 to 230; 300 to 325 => 1.63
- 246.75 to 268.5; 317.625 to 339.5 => 1.31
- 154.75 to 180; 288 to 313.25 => 1.05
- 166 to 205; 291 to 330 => 1.20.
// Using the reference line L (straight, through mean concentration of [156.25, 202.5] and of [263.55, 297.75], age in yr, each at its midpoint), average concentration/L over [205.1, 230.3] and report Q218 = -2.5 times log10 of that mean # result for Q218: 0.383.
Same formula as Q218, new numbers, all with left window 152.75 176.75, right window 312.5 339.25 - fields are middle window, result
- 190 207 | 0.22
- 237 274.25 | 0.21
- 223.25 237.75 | 0.37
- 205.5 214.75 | 0.38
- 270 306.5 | 0.11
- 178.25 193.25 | 0.17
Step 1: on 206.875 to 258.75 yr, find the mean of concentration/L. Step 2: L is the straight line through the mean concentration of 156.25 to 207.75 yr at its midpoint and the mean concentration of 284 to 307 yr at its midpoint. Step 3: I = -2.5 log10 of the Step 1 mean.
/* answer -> 0.247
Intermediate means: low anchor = 12.5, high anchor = 14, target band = 10.5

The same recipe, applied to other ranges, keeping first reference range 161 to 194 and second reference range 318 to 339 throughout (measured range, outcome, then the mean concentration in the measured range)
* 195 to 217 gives 0.239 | 10.7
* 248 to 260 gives 0.221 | 11.8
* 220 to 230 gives 0.484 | 8.82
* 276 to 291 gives 0.081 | 14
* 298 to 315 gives 0.089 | 14.4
